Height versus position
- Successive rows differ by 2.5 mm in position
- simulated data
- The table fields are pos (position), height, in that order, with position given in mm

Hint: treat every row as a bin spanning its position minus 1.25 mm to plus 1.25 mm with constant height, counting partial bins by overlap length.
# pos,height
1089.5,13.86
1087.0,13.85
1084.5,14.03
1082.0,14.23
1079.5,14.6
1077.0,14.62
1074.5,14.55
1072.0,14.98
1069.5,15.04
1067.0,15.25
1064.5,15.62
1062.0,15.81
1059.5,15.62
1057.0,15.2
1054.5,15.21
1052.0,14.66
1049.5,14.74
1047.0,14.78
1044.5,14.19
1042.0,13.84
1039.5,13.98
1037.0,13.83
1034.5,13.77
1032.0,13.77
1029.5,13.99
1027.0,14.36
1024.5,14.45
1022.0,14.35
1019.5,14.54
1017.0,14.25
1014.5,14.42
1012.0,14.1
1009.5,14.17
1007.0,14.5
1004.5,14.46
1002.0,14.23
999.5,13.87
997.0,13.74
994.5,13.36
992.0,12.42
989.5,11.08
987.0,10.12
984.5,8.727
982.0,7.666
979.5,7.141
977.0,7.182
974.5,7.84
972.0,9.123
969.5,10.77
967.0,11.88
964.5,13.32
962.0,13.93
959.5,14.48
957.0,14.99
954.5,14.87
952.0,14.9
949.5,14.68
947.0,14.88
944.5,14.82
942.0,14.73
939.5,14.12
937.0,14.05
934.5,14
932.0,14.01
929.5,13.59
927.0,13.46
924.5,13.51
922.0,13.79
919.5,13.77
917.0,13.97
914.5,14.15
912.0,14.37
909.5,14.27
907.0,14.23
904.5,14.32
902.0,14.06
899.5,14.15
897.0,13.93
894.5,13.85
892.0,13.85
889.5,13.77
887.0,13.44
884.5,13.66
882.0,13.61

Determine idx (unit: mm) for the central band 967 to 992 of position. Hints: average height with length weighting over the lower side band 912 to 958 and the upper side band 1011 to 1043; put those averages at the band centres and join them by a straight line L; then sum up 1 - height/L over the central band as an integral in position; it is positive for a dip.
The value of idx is 8.8 mm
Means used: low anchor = 14.2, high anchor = 14.1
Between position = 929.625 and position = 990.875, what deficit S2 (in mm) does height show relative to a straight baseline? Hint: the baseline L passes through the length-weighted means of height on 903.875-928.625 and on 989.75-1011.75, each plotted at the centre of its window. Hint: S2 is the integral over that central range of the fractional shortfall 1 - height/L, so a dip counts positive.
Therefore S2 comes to 7.1 mm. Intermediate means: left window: 14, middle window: 12.2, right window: 13.7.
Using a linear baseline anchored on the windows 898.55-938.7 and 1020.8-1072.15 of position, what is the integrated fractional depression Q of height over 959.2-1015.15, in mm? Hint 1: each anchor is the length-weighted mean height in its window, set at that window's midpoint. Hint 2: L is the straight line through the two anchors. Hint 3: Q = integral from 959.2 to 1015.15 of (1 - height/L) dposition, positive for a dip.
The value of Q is 10.0 mm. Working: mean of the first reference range 14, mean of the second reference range 14.6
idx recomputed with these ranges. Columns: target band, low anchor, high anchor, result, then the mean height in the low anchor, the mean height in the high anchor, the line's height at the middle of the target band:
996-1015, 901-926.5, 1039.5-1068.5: 0.58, 14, 14.9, 14.6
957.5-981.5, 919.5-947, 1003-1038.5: 5.84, 14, 14.2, 14.1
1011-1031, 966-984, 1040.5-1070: -3.24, 8.75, 15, 12.3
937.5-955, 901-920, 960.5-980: -4.18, 14.2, 10.3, 11.9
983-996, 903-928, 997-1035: 2.78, 14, 14.2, 14.2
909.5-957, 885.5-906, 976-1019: -3.46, 13.9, 12.2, 13.3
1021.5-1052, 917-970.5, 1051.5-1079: 1.38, 13.9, 15.1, 14.9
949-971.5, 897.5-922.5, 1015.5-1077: 1.14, 14.1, 14.6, 14.3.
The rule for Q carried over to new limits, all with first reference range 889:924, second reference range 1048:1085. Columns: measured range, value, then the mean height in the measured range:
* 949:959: -0.38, 14.8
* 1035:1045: 0.59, 13.9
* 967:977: 3.53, 9.32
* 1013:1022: 0.18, 14.4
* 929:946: -0.02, 14.2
